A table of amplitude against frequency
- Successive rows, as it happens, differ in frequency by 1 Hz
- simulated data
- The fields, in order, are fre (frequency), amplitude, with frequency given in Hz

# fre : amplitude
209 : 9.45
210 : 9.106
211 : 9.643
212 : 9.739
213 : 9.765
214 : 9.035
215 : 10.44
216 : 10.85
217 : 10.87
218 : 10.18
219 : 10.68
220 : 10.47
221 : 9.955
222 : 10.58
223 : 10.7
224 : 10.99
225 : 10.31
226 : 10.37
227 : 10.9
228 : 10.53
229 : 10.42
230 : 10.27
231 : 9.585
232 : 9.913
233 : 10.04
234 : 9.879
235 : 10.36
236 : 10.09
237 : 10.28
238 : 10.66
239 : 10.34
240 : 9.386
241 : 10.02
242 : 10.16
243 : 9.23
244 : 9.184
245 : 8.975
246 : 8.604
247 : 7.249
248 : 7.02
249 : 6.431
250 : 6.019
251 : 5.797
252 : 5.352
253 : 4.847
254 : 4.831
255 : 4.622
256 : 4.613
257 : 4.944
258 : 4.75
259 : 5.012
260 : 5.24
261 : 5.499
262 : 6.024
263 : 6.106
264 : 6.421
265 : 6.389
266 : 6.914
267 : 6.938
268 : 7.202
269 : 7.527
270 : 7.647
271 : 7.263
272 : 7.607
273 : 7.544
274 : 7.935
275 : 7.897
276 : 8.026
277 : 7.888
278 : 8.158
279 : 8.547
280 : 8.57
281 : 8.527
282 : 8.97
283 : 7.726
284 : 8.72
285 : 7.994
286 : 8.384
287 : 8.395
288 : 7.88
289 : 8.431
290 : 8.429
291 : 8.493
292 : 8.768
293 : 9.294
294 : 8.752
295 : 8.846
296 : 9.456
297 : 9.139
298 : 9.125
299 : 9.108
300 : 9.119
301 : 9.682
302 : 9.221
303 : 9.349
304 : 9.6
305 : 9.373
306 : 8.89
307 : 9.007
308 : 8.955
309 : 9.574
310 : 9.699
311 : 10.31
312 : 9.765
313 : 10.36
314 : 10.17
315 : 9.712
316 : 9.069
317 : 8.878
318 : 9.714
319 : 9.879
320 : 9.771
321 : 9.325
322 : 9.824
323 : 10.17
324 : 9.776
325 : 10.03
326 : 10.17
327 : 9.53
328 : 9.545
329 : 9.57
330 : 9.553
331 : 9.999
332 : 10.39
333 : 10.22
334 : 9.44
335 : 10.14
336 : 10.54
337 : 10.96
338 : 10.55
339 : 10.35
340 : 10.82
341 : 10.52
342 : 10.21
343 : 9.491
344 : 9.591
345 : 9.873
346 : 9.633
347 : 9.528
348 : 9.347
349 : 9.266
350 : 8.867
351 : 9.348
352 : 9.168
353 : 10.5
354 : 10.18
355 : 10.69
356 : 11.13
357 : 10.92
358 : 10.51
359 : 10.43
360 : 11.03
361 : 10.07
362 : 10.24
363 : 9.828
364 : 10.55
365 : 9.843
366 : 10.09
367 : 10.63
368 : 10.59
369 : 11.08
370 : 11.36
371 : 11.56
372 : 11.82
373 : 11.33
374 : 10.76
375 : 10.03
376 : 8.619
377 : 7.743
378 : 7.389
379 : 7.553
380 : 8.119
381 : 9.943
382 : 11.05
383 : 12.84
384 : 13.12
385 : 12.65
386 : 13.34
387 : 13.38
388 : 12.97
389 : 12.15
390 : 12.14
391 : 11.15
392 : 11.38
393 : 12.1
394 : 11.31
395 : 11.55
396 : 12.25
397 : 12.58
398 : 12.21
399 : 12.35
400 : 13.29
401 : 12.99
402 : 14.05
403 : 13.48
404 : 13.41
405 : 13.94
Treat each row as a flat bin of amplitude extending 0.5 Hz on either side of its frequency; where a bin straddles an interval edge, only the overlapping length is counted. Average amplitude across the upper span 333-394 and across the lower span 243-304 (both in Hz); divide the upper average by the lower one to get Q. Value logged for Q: 1.4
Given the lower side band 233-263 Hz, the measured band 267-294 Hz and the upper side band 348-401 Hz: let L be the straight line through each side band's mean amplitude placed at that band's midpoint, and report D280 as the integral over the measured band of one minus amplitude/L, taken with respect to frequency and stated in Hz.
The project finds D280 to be 0.64 Hz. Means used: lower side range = 7.45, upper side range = 10.9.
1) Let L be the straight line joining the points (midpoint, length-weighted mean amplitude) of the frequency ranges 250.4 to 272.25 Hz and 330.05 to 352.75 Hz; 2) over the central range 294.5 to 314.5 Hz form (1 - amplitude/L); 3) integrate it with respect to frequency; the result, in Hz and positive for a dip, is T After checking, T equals -3.3 Hz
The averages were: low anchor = 5.96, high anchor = 9.92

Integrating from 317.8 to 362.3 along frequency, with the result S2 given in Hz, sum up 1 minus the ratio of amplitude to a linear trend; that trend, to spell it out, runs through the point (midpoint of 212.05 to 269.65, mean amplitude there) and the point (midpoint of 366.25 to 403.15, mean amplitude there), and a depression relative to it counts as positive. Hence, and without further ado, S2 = 1.9 Hz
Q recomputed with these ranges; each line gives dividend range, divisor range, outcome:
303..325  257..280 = 1.39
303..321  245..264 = 1.64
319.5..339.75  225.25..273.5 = 1.28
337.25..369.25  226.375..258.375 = 1.22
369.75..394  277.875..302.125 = 1.27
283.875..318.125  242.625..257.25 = 1.40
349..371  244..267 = 1.70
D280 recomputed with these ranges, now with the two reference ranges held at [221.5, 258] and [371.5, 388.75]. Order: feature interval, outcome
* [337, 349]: 0.2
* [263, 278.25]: 2.9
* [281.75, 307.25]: 1.7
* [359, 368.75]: 0.2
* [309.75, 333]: 0.2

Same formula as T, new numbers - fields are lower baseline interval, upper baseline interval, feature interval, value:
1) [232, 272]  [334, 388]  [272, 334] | -2.2 Hz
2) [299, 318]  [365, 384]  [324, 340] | -0.6 Hz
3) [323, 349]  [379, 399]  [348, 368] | 1.1 Hz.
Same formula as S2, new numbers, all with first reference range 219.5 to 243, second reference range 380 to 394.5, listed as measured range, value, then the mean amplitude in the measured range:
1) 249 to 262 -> 6.6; 5.21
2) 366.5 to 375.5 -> 0.6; 11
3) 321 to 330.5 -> 1.3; 9.77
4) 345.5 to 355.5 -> 1.7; 9.65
